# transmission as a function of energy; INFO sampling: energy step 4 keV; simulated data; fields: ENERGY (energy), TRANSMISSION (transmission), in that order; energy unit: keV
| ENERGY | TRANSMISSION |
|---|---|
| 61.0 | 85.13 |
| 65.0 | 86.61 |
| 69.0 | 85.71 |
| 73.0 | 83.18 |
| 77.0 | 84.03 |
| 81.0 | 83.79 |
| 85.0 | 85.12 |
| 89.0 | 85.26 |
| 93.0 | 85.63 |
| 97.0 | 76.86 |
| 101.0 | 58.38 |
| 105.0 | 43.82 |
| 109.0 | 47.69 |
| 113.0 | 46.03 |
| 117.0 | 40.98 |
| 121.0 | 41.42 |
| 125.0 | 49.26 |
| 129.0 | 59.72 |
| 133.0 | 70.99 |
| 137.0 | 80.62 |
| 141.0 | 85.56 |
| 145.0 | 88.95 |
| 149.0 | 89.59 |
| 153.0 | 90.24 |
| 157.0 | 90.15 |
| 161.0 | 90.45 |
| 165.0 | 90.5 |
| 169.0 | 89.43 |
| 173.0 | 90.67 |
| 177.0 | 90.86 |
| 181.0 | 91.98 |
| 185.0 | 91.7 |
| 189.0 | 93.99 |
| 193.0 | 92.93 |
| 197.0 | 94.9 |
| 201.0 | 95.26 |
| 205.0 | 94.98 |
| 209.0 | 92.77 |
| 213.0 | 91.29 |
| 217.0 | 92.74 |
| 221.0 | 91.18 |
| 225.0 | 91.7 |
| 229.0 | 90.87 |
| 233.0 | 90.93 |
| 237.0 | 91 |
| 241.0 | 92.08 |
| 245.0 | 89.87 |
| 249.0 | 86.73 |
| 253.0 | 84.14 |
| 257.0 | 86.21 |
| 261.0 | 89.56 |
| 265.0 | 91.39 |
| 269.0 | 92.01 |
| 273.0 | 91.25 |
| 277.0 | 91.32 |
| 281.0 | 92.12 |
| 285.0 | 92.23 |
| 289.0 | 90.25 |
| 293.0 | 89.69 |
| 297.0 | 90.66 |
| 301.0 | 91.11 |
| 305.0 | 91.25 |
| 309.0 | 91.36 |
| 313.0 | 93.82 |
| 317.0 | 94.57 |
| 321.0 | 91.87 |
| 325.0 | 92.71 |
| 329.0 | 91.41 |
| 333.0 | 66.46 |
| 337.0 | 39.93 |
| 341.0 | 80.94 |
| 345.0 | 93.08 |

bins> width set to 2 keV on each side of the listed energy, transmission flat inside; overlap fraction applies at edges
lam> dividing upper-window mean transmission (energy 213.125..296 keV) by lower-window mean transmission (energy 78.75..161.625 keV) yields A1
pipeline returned 1.3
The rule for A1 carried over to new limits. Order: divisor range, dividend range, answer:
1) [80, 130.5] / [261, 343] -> 1.42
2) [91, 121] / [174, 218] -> 1.66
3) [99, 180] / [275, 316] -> 1.27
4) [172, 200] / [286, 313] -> 0.98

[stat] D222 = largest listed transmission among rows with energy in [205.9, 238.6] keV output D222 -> 92.77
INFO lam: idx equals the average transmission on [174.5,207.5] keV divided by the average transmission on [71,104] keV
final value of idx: 1.18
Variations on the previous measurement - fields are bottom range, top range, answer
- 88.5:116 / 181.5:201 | 1.52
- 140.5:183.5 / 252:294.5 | 1.00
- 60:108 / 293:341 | 1.09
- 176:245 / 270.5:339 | 0.94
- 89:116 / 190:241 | 1.52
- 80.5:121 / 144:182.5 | 1.42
